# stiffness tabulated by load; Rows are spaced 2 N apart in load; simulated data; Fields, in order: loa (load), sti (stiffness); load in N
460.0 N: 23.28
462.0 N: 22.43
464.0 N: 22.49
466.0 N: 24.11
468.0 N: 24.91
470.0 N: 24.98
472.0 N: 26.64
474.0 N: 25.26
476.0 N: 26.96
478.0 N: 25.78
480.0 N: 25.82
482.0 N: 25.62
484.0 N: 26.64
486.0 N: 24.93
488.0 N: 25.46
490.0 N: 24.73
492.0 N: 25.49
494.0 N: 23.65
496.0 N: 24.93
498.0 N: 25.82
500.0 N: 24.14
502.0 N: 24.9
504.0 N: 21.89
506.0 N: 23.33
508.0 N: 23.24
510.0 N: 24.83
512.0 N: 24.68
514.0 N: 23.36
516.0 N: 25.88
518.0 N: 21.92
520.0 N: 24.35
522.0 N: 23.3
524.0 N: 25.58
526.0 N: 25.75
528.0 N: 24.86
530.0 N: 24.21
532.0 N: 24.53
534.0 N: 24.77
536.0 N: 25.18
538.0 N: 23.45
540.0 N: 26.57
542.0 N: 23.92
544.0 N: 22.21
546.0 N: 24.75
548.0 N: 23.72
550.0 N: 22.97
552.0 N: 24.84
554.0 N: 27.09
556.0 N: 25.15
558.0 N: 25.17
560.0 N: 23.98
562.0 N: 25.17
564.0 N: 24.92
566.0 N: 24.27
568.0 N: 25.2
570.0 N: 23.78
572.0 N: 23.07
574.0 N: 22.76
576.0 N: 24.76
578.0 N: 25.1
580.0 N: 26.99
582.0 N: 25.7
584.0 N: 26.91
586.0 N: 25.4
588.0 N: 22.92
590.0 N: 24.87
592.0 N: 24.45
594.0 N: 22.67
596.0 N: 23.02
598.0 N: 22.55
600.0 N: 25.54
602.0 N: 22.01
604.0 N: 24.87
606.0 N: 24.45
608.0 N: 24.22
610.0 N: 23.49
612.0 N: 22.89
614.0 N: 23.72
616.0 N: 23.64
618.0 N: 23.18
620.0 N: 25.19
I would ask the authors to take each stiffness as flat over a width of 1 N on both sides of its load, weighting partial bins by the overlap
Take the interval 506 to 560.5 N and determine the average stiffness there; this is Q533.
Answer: 24.4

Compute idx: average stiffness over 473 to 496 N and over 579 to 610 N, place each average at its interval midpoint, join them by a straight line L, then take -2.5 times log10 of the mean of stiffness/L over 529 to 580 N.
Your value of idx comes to 0.012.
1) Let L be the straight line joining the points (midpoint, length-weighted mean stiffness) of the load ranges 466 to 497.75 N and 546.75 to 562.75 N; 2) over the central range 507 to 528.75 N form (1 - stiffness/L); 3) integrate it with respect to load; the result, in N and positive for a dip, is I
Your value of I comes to 0.7 N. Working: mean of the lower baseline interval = 25.4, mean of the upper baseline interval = 24.8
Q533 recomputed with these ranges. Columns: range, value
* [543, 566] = 24.5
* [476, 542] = 24.7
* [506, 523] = 23.9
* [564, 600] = 24.4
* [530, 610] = 24.4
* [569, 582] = 24.5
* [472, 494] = 25.6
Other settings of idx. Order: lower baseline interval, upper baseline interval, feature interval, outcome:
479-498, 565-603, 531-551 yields 0.02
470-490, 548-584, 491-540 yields 0.04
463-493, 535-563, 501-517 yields 0.04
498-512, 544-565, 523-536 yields -0.03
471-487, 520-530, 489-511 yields 0.05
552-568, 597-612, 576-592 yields -0.04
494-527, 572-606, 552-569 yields -0.03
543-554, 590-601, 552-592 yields -0.05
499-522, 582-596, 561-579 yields 0.00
